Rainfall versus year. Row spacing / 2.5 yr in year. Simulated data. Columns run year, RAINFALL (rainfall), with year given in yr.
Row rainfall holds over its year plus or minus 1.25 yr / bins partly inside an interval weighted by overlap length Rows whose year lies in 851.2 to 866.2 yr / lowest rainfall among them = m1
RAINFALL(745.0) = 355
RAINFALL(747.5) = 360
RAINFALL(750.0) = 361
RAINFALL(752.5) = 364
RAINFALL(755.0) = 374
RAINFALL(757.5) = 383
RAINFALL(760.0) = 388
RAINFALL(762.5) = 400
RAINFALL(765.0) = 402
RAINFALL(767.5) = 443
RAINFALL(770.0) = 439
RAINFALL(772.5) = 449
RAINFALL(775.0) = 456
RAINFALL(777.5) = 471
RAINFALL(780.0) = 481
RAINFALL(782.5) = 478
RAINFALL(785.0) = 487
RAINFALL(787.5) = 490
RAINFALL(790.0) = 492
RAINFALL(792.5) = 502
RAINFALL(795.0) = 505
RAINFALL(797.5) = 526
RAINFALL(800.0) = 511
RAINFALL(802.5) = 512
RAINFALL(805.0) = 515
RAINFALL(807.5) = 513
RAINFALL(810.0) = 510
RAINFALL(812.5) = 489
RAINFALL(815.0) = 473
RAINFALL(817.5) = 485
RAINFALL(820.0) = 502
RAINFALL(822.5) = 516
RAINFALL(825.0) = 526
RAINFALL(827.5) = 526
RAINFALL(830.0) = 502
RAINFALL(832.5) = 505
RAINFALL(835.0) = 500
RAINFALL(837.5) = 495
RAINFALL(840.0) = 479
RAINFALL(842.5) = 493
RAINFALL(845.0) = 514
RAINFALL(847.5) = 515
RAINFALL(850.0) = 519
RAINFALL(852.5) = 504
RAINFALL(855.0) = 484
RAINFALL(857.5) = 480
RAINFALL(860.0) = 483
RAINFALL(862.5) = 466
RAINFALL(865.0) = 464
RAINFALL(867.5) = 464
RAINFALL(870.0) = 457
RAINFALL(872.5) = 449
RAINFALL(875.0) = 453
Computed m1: 464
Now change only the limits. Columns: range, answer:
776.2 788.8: 471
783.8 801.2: 487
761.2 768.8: 400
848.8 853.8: 504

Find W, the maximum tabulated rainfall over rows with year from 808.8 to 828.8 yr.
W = 526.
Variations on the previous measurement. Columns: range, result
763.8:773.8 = 449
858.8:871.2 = 483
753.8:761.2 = 388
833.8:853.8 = 519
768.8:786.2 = 487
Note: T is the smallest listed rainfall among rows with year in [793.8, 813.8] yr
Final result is 489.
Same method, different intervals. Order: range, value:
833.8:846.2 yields 479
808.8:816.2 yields 473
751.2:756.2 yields 364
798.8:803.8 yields 511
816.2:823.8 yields 485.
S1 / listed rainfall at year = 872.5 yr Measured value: 449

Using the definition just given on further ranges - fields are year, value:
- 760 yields 388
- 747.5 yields 360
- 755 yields 374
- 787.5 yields 490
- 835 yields 500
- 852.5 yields 504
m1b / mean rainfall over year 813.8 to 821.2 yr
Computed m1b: 487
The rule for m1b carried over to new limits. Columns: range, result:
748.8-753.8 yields 363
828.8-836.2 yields 502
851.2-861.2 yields 488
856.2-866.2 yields 473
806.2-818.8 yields 494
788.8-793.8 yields 497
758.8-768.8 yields 409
